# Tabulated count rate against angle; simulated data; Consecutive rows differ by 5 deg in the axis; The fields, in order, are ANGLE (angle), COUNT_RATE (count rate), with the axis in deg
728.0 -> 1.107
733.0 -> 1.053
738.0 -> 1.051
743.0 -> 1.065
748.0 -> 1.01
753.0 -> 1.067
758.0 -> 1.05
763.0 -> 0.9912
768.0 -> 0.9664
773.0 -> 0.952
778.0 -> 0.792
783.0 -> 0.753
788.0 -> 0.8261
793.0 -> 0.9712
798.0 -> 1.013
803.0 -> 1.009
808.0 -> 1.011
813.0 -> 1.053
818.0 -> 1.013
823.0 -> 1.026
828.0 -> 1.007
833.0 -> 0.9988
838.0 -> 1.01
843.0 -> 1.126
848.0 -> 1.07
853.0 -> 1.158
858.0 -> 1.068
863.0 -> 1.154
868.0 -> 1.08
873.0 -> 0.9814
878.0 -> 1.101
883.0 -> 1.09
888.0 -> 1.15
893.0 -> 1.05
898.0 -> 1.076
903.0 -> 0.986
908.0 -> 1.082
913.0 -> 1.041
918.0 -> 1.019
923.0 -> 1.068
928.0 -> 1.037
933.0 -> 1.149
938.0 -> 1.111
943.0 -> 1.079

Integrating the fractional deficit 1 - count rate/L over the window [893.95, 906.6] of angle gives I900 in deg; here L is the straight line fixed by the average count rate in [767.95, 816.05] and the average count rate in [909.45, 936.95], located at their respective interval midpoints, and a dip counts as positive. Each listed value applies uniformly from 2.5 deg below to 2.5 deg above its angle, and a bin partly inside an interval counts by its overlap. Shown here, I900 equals 0.1 deg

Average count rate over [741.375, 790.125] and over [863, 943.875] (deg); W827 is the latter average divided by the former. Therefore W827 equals 1.1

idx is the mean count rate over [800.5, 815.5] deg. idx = 1.02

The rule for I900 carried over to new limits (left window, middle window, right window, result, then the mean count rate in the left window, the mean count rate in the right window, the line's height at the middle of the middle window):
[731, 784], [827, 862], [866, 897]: -0.7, 0.983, 1.08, 1.05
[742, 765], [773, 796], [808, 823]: 4.0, 1.04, 1.03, 1.03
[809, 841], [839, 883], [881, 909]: -1.8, 1.02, 1.07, 1.05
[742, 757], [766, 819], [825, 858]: 5.7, 1.05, 1.06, 1.05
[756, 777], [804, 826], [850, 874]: 0.2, 0.974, 1.09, 1.04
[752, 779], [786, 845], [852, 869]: 2.4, 0.974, 1.11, 1.05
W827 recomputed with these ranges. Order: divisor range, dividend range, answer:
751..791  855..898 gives 1.17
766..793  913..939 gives 1.24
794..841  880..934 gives 1.05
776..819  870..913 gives 1.13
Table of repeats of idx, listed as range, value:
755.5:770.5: 1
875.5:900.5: 1.09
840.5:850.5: 1.1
